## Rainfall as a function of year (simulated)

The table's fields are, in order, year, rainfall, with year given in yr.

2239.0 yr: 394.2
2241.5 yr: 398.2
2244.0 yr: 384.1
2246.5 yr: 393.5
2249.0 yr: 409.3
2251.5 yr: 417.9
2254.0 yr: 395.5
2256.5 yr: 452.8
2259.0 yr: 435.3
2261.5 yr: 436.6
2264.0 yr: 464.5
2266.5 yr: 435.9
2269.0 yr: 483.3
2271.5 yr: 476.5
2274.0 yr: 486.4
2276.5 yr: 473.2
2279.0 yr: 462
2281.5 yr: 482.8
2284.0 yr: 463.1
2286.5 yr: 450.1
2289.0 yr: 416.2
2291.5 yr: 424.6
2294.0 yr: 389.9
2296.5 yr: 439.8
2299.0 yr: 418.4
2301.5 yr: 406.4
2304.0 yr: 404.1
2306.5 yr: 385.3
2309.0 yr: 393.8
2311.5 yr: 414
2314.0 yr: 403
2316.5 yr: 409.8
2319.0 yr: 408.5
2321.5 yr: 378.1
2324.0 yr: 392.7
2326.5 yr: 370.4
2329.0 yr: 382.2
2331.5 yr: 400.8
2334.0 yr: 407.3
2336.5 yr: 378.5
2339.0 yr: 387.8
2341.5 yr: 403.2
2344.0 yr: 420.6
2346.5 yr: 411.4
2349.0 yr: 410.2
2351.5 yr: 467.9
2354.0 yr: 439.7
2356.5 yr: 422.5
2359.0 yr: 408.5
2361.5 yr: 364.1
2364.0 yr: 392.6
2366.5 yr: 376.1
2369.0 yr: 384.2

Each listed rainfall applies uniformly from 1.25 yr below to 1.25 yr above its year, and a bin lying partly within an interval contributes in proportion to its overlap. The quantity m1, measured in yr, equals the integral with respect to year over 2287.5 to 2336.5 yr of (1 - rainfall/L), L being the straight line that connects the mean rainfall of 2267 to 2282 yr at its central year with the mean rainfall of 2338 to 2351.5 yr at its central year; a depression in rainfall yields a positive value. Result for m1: 4.4 yr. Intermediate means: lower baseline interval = 475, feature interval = 402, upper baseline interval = 413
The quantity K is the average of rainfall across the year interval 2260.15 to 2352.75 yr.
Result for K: 423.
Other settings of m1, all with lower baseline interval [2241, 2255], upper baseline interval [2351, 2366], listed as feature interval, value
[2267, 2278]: -2.0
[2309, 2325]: 0.3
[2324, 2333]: 0.5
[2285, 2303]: -0.7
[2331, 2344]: 0.4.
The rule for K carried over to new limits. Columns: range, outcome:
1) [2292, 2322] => 405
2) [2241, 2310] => 432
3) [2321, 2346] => 393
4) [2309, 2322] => 403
